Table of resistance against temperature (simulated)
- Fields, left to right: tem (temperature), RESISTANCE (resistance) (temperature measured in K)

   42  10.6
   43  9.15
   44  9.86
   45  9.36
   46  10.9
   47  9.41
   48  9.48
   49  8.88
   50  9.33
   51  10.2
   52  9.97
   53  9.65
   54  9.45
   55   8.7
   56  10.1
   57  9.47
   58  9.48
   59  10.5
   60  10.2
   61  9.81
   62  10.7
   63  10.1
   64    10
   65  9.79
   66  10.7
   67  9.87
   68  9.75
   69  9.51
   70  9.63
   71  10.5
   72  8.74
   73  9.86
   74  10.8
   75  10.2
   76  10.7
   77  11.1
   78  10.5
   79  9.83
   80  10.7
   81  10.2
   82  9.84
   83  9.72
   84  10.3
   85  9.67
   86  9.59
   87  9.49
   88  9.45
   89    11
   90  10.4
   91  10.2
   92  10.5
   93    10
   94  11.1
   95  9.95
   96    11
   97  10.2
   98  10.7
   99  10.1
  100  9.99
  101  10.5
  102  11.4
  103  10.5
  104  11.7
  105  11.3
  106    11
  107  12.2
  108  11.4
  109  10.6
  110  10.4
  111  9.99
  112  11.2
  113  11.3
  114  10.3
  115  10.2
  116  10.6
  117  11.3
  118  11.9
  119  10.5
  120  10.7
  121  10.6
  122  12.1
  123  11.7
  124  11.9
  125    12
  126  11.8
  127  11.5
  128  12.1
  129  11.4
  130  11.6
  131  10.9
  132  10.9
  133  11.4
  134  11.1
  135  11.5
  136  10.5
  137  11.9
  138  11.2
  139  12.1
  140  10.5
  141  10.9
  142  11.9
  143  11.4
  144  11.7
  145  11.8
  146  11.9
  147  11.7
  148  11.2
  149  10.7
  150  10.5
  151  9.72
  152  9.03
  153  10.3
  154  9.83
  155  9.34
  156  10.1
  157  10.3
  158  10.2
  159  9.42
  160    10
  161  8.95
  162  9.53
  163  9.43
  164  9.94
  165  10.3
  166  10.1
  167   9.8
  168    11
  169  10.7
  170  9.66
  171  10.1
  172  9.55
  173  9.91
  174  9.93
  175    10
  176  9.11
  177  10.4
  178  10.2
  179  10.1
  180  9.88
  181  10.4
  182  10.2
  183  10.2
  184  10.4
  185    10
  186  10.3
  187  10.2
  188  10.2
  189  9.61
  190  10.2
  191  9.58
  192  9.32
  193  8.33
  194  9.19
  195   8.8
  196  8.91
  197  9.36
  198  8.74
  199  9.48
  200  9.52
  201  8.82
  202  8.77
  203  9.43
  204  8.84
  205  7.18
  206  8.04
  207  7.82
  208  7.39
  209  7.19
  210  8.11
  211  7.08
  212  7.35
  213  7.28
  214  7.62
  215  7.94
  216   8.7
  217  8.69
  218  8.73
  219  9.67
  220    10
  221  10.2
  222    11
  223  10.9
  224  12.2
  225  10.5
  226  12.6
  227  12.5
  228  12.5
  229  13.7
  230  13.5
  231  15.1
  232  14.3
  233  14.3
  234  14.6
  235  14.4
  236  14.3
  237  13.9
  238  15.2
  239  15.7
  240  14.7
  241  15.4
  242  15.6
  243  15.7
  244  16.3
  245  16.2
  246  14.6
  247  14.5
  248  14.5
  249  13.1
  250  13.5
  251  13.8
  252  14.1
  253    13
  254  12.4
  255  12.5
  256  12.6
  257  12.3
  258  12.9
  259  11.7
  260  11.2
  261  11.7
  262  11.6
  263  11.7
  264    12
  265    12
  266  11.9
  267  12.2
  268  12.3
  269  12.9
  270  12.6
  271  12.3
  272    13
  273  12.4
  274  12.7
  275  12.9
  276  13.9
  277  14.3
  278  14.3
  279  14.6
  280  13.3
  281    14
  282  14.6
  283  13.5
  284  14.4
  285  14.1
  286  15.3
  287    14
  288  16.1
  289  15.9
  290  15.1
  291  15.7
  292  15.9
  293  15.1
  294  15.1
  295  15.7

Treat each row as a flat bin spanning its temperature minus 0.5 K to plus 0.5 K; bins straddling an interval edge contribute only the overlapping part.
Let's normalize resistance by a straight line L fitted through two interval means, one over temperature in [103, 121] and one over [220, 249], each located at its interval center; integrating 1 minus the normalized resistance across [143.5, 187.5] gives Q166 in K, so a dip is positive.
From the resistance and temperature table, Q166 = 7.2 K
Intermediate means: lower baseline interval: 11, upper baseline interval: 13.8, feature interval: 10.2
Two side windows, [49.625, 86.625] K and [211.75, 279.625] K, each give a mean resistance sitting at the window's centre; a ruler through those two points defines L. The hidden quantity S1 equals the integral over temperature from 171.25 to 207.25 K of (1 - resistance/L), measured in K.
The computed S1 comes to 7.05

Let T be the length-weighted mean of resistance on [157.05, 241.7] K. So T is 10.3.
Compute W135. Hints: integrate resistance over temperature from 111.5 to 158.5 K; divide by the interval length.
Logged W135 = 11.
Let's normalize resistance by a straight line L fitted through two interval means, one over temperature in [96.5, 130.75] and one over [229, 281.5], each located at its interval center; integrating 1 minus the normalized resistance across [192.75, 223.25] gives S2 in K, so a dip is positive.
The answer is 9.7 K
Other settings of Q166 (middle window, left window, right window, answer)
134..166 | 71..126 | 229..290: 2.83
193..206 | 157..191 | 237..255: 3.06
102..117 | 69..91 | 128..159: -0.66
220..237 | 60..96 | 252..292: -0.38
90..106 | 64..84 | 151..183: -0.89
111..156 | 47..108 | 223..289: 0.56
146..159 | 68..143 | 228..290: 1.54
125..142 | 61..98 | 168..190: -2.11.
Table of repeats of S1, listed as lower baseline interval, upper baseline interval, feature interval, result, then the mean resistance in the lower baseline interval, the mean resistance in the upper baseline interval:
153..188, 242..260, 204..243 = 4.13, 9.99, 13.7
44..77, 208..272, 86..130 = -1.53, 9.89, 12.2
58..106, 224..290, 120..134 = -0.46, 10.3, 13.6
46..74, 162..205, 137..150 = -2.22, 9.81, 9.7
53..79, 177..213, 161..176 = -1.03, 10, 9.11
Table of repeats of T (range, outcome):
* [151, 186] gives 9.95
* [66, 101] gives 10.2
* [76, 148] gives 10.9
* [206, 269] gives 12.1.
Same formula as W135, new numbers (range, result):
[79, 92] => 10.1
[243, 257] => 13.9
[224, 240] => 13.8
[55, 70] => 9.94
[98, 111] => 10.9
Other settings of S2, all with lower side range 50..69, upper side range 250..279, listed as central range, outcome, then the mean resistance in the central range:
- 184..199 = 2.8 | 9.51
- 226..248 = -4.1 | 14.6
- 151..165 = 1.8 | 9.74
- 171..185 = 1.8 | 10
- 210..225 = 3.6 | 9.11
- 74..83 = -0.2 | 10.4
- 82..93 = 0.3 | 10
